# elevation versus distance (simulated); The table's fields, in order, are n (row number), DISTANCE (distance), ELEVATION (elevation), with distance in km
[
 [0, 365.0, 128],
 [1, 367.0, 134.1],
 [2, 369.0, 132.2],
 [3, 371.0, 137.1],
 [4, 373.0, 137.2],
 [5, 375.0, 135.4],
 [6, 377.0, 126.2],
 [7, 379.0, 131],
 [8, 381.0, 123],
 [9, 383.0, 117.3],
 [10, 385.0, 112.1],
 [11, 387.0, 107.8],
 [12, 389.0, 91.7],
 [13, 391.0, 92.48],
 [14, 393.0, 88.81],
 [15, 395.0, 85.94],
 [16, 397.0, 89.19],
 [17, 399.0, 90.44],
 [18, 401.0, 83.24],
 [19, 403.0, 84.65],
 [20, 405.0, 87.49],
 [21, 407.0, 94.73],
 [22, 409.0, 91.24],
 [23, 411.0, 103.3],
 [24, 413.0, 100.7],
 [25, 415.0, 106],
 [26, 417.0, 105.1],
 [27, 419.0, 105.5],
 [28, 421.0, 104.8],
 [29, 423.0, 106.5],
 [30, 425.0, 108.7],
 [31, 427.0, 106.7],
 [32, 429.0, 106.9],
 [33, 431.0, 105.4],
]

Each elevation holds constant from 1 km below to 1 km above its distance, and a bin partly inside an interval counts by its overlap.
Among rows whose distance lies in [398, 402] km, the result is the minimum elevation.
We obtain 83.24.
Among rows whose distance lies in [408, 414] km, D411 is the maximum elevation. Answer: 103.3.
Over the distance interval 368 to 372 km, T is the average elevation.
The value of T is 135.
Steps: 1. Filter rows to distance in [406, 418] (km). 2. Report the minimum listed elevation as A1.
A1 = 91.24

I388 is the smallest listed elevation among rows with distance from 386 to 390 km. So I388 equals 91.7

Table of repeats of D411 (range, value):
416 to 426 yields 108.7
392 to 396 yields 88.81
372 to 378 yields 137.2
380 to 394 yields 123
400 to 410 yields 94.73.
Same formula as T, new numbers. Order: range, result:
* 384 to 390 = 104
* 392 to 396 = 87.4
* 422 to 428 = 107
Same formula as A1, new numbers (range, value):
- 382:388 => 107.8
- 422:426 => 106.5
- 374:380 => 126.2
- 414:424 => 104.8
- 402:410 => 84.65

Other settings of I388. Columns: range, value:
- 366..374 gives 132.2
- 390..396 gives 85.94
